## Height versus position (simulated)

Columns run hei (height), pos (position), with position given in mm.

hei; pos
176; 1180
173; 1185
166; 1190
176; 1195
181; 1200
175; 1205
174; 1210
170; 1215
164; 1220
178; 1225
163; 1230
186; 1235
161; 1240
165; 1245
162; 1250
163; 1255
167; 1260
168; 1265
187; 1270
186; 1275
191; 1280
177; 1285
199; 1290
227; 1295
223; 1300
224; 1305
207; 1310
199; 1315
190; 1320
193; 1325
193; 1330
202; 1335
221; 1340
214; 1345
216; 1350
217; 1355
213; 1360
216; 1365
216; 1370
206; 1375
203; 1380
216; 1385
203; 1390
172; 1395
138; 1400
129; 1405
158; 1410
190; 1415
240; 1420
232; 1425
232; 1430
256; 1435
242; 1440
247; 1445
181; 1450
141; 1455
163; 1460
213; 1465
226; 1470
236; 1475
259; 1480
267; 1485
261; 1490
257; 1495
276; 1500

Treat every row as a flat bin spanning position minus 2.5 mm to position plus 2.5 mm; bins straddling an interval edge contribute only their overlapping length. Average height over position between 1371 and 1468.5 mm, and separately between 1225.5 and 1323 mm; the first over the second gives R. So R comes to 1.07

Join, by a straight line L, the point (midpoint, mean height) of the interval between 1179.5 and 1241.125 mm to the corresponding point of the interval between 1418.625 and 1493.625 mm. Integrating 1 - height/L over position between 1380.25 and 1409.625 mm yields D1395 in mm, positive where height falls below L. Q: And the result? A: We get 5.50 mm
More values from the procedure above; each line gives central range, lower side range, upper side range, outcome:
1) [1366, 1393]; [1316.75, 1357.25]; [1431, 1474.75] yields -0.1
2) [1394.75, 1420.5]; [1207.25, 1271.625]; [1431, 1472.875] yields 4.6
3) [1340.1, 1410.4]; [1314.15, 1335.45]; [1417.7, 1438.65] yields 6.3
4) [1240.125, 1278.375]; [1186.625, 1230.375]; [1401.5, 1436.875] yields 1.9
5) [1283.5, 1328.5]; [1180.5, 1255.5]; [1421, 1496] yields -3.1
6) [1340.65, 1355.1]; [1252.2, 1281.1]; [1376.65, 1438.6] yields -2.1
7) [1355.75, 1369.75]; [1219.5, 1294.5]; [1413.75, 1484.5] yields -1.0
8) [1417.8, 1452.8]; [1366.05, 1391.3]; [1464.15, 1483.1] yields -1.0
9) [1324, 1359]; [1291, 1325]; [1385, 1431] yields -1.1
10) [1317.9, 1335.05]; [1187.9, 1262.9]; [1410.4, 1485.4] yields -0.1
